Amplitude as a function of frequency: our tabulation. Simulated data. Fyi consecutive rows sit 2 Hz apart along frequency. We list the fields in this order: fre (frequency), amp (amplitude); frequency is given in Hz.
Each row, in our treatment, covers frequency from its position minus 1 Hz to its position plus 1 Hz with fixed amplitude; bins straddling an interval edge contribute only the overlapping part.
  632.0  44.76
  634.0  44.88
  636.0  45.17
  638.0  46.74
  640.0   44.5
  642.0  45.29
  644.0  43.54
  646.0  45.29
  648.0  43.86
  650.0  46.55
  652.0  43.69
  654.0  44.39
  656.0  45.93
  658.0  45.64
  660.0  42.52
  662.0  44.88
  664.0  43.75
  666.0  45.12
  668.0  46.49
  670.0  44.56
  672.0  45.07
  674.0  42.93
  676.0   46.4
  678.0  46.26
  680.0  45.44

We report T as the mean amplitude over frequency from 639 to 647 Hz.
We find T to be 44.7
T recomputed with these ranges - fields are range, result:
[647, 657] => 44.9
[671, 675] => 44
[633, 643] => 45.3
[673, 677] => 44.7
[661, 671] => 45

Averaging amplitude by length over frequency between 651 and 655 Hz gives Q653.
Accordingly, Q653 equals 44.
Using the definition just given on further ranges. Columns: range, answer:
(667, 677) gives 45.1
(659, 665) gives 43.7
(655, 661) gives 44.7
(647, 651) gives 45.2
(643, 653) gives 44.6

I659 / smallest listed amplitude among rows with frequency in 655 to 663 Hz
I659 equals 42.52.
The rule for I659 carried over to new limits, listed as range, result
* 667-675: 42.93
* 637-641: 44.5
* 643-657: 43.54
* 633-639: 44.88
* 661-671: 43.75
